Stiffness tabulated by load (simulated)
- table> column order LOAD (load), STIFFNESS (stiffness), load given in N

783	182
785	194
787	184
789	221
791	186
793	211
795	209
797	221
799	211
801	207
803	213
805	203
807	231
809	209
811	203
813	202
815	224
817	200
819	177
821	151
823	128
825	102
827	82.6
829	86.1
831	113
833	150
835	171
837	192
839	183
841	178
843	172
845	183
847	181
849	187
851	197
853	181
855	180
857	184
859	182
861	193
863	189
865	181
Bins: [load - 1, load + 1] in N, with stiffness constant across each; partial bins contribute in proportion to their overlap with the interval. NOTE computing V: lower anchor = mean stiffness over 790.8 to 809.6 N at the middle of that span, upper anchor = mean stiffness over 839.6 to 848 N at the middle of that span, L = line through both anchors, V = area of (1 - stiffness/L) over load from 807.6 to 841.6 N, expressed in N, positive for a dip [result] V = 5.4 N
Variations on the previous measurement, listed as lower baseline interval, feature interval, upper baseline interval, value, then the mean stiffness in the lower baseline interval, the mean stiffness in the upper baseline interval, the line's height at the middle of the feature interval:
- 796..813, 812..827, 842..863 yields 3.0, 212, 184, 203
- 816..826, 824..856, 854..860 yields 1.9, 152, 182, 168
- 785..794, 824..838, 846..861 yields 4.6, 200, 185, 190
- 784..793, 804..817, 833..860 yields -1.3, 198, 181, 192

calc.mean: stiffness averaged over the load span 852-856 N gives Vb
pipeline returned 180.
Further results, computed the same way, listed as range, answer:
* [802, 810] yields 214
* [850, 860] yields 185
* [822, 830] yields 99.7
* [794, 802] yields 212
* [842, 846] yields 178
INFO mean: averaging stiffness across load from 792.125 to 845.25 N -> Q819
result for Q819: 178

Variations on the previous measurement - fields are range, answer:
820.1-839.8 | 135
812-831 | 148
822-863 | 162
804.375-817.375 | 211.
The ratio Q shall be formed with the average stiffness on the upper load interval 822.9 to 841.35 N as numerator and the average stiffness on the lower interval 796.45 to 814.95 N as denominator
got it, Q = 0.7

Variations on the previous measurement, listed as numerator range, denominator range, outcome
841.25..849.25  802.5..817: 0.85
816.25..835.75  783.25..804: 0.66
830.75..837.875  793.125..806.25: 0.76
